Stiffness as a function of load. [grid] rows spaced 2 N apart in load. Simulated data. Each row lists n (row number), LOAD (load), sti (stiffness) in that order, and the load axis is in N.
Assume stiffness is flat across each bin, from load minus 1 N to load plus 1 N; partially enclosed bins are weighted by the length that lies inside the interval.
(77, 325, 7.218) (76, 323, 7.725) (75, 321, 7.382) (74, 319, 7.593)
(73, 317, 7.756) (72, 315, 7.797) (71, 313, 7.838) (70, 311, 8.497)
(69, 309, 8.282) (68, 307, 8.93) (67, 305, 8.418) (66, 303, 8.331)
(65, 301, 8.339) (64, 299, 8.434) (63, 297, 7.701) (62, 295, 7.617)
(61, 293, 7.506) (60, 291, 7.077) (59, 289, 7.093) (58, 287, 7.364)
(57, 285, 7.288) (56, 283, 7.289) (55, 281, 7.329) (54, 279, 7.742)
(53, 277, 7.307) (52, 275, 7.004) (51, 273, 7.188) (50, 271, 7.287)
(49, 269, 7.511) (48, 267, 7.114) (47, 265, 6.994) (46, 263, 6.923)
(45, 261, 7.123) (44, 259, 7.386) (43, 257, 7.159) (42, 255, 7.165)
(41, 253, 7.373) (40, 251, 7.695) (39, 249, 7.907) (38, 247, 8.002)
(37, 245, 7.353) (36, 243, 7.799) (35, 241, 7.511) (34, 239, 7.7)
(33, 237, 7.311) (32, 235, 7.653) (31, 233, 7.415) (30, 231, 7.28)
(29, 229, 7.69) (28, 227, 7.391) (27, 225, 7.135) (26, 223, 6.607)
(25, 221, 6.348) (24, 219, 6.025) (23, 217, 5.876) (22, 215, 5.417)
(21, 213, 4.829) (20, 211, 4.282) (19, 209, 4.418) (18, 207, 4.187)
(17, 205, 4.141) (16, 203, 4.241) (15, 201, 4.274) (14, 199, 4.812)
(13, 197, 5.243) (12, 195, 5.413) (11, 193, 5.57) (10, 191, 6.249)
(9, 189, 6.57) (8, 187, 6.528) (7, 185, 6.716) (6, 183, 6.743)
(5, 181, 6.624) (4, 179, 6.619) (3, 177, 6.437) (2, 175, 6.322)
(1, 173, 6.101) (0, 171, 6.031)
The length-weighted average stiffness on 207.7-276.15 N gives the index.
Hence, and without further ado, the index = 6.93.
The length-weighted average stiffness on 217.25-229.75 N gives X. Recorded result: 6.79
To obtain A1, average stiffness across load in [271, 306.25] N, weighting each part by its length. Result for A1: 7.59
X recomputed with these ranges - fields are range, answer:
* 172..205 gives 5.85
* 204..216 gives 4.55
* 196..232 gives 5.57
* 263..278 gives 7.18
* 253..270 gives 7.18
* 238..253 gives 7.69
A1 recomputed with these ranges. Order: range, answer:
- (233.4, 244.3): 7.58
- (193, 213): 4.62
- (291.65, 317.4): 8.11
